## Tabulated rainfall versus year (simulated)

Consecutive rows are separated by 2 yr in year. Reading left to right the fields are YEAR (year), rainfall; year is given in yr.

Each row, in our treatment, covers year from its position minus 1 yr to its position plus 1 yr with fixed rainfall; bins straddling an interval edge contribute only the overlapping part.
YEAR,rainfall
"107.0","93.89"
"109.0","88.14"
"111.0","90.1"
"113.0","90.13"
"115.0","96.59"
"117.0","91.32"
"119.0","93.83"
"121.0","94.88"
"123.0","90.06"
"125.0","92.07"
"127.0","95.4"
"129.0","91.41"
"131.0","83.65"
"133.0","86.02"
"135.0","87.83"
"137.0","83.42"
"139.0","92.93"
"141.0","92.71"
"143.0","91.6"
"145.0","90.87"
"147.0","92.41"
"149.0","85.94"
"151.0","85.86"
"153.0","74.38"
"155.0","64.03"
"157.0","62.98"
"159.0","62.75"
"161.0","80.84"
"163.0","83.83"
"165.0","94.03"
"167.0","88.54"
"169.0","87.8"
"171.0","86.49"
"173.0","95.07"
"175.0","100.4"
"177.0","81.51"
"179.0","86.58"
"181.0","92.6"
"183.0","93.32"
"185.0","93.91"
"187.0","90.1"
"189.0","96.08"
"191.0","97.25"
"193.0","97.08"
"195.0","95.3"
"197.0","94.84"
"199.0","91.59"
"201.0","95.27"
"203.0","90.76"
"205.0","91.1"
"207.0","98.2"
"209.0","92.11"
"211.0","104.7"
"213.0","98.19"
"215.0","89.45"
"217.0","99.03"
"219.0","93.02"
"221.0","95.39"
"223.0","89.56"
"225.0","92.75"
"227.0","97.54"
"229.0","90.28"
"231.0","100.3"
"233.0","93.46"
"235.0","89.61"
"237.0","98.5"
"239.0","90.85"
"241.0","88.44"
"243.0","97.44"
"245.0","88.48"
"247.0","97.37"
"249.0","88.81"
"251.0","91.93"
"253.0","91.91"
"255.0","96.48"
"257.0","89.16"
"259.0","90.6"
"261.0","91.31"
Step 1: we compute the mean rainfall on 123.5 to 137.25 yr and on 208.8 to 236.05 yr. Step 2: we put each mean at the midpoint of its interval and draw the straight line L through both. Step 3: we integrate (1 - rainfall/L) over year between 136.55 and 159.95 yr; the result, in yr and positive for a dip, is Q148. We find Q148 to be 2.2 yr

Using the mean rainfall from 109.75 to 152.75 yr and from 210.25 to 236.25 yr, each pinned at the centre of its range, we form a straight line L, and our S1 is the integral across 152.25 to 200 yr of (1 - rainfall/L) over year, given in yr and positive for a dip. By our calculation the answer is 2.7 yr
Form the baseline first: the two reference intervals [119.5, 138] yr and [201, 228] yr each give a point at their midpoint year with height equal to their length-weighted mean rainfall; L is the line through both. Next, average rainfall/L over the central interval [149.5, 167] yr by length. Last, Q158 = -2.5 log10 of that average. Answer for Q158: 0.18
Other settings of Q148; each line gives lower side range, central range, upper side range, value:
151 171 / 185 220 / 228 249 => -3.5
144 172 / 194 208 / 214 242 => -0.8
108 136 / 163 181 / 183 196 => 0.8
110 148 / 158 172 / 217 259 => 1.3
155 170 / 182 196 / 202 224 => -1.2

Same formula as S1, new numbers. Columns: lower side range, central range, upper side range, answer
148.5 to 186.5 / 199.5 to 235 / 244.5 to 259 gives -2.28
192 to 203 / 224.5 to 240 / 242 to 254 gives -0.16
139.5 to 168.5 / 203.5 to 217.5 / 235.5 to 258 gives -1.13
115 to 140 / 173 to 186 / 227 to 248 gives 0.05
